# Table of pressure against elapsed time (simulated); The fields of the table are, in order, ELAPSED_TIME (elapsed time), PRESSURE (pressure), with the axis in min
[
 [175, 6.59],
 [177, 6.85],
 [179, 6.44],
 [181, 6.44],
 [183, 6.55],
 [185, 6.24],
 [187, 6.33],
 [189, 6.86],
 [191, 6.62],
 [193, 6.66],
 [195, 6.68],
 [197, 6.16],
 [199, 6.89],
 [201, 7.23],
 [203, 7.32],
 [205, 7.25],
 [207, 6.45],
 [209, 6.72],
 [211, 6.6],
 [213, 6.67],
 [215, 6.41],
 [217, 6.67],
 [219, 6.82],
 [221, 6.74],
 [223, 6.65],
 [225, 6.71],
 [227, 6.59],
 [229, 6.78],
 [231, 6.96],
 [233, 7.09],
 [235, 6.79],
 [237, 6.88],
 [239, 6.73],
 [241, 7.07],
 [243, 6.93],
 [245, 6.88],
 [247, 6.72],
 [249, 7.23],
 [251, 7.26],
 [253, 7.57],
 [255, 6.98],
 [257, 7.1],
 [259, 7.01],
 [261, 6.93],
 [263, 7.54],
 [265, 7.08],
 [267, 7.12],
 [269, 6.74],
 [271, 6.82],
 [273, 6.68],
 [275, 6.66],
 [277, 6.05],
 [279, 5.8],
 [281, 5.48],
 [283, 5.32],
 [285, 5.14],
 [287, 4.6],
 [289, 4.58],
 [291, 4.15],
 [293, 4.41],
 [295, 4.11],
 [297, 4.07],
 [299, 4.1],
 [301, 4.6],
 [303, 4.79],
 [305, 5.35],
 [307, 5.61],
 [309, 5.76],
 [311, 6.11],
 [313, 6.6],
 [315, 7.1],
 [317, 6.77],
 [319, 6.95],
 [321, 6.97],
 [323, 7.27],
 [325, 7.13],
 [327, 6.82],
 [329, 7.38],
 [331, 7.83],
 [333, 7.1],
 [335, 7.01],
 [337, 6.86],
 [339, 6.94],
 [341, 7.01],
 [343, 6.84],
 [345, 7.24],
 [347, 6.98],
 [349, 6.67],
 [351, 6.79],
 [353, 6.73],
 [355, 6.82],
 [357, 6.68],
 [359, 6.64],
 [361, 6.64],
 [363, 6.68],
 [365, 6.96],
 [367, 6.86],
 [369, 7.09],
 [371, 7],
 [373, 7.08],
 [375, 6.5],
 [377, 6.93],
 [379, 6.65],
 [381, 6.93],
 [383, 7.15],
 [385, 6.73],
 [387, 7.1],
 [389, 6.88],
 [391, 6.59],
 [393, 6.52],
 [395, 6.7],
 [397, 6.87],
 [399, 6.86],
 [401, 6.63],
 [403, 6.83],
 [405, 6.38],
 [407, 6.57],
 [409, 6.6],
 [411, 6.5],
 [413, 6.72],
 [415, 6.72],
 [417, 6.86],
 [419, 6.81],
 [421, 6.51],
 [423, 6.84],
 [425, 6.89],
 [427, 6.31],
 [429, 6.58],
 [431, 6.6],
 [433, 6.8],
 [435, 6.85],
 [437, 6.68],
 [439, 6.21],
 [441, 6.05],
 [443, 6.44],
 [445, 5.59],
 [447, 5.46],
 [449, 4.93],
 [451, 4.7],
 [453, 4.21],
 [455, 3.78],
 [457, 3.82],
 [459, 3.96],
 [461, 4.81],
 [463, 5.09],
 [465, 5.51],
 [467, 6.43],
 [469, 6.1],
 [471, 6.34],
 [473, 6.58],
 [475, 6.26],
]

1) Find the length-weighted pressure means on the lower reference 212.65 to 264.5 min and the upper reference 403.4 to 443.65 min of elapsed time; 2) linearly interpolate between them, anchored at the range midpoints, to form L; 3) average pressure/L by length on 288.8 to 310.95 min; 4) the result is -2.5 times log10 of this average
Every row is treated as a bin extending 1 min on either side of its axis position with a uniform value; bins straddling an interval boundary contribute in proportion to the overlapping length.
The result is 0.39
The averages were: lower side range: 6.92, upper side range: 6.6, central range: 4.75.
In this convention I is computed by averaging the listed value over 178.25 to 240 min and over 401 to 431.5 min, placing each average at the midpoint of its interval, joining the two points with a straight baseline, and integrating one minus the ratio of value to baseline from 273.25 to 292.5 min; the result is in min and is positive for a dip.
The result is 3.9 min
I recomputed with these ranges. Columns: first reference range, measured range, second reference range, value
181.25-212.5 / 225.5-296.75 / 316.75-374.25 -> 4.5 min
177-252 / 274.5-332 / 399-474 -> 6.2 min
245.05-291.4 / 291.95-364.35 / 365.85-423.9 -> 2.4 min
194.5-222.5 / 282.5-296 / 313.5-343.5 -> 4.6 min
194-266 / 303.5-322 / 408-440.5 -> 1.3 min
